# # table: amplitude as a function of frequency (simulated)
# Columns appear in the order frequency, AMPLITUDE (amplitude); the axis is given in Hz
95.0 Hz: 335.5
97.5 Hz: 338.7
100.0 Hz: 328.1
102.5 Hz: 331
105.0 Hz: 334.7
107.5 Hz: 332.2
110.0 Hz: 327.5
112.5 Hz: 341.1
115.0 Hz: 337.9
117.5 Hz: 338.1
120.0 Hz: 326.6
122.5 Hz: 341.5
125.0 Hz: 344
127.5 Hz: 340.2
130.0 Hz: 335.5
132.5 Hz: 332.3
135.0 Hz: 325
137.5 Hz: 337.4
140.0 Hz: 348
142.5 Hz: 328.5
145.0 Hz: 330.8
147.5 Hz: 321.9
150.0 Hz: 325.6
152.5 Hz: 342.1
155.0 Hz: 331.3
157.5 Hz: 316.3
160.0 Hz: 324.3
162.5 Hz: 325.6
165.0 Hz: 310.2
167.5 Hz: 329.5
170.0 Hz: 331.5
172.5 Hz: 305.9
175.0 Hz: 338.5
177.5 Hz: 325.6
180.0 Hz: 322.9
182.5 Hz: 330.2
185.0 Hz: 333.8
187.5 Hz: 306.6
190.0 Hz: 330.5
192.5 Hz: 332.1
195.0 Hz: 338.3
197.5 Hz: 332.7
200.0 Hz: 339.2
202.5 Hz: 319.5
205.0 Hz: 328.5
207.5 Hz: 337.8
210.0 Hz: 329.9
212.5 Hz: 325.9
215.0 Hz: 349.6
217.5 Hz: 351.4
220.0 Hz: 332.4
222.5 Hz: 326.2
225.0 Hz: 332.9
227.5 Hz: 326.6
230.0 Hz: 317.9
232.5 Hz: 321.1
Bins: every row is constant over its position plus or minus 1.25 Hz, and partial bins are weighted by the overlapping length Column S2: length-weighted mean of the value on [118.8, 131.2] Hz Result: 338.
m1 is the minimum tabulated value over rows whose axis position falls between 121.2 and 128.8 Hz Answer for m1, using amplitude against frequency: 340.2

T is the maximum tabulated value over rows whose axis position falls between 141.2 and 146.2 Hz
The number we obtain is 330.8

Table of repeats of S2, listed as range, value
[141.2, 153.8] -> 330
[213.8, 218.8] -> 350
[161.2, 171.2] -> 324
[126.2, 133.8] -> 336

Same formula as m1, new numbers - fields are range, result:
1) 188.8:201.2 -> 330.5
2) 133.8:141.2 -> 325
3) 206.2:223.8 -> 325.9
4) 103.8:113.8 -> 327.5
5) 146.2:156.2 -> 321.9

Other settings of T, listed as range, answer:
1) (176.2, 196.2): 338.3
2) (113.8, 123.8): 341.5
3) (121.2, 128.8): 344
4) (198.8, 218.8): 351.4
